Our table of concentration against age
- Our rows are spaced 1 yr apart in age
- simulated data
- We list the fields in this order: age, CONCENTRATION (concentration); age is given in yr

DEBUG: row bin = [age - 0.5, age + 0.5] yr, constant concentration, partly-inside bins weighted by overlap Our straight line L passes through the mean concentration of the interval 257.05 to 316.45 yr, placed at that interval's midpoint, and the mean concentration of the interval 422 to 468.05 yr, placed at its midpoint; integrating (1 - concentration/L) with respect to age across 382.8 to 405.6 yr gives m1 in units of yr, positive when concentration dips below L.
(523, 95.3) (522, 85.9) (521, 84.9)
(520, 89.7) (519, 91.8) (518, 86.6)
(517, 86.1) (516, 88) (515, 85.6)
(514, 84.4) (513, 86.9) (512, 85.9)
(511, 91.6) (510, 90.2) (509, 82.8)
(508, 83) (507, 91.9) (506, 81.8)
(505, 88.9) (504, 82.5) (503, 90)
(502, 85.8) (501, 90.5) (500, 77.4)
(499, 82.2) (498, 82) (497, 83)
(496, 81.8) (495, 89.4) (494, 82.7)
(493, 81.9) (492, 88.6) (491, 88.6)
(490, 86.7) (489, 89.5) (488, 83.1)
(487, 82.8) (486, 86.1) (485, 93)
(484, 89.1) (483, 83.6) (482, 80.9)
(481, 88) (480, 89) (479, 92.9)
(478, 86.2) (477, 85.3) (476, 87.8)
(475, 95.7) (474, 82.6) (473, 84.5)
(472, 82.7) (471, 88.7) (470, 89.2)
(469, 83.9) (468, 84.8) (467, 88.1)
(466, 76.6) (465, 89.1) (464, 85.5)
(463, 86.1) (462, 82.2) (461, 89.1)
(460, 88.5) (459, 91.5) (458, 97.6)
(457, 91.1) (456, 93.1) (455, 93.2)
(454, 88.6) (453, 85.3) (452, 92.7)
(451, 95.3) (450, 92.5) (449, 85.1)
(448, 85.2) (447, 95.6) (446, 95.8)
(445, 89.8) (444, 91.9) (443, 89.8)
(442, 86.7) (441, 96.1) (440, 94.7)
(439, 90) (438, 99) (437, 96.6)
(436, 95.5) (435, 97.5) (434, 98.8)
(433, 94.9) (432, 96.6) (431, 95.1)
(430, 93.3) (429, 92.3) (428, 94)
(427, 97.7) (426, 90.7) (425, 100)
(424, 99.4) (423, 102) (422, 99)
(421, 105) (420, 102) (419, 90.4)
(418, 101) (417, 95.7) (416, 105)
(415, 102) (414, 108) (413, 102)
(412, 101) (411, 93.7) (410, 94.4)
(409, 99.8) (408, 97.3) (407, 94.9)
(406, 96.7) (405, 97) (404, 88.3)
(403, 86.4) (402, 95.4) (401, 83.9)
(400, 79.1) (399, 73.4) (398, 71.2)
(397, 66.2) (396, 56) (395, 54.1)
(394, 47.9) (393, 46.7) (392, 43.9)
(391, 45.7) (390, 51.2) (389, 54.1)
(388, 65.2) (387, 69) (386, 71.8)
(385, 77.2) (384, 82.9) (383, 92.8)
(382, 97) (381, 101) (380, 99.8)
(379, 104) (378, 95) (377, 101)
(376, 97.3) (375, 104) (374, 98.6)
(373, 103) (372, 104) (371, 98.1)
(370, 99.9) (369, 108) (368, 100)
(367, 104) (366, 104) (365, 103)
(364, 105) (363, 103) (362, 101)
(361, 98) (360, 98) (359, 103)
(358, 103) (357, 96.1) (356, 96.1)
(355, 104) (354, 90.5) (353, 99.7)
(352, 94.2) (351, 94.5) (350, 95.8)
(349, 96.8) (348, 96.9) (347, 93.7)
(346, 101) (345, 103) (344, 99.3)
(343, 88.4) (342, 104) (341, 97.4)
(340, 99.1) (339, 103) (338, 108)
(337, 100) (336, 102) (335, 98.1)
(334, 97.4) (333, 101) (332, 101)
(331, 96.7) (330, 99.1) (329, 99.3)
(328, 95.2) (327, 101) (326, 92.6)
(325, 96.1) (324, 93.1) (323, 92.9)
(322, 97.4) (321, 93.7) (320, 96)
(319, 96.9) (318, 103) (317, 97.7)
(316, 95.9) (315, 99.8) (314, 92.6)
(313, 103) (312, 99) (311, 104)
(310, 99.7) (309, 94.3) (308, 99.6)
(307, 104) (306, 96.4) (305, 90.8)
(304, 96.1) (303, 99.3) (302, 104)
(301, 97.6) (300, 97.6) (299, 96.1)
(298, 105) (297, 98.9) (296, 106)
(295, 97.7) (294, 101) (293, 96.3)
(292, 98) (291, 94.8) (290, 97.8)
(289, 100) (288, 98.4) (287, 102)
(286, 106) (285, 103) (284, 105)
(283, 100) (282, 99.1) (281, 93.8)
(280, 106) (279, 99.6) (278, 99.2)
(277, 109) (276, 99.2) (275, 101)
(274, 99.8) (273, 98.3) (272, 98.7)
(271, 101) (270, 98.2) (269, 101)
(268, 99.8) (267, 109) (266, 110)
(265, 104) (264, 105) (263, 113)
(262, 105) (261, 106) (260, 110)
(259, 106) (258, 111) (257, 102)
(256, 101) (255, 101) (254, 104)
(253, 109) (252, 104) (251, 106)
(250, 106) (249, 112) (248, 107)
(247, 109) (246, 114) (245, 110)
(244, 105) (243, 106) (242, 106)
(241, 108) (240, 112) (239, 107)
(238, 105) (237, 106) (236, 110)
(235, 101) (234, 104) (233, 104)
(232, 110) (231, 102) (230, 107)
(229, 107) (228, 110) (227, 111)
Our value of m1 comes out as 6.2 yr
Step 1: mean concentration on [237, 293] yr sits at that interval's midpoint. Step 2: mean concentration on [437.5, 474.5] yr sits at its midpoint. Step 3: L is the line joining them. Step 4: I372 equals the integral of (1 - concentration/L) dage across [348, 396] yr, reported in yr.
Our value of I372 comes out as 3.4 yr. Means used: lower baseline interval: 104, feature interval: 89.2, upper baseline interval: 89.2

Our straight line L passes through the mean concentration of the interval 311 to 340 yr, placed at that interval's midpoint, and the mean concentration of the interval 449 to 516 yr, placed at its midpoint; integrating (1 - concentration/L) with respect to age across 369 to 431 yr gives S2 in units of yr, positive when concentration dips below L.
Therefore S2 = 3.2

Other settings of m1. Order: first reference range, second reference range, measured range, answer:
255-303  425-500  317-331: 0.30 yr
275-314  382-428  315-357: -1.75 yr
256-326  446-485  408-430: -1.72 yr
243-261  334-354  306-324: 0.55 yr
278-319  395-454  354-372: -0.98 yr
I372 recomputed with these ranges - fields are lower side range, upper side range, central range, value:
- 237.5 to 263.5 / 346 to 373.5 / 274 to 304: 1.2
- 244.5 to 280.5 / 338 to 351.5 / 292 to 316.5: 0.6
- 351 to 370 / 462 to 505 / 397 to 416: 0.6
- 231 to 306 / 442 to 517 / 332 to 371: -1.1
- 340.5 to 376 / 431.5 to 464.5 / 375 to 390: 1.8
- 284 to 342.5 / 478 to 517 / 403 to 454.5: -2.6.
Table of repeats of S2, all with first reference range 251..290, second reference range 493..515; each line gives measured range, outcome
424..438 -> -0.8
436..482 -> -0.3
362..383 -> -1.3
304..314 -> 0.2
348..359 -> -0.1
